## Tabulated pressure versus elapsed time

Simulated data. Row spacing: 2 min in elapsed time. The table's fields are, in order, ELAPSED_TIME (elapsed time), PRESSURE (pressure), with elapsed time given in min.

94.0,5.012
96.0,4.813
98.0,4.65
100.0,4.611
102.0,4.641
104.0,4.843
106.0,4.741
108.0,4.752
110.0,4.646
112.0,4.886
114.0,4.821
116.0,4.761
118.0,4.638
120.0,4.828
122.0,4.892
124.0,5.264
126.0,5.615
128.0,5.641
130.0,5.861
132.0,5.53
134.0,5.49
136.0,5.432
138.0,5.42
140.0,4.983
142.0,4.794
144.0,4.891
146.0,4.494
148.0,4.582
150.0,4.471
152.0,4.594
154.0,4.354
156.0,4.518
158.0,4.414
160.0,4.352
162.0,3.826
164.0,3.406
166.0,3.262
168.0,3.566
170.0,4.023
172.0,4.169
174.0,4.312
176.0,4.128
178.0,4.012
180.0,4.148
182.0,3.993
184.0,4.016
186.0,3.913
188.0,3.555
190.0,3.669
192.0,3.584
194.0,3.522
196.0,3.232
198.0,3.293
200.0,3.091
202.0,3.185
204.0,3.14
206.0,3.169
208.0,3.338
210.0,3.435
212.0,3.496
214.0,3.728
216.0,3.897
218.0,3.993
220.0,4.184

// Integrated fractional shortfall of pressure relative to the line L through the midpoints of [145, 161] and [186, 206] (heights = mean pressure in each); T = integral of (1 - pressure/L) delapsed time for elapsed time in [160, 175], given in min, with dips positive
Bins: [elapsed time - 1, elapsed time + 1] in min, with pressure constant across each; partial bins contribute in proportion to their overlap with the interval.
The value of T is 1.0 min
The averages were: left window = 4.47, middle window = 3.83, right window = 3.38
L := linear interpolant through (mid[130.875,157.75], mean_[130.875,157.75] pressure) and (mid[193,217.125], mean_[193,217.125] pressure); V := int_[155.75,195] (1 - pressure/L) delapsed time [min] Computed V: 1.9 min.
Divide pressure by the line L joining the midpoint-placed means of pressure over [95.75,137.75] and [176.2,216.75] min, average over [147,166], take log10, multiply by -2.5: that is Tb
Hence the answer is 0.02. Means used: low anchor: 5.03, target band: 4.23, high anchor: 3.58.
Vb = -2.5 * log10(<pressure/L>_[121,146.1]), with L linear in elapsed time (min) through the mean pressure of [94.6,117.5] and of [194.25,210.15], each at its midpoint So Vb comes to -0.22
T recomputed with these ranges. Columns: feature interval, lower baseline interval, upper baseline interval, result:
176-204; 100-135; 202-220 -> 1.8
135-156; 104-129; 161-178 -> -2.1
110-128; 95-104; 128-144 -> 0.2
